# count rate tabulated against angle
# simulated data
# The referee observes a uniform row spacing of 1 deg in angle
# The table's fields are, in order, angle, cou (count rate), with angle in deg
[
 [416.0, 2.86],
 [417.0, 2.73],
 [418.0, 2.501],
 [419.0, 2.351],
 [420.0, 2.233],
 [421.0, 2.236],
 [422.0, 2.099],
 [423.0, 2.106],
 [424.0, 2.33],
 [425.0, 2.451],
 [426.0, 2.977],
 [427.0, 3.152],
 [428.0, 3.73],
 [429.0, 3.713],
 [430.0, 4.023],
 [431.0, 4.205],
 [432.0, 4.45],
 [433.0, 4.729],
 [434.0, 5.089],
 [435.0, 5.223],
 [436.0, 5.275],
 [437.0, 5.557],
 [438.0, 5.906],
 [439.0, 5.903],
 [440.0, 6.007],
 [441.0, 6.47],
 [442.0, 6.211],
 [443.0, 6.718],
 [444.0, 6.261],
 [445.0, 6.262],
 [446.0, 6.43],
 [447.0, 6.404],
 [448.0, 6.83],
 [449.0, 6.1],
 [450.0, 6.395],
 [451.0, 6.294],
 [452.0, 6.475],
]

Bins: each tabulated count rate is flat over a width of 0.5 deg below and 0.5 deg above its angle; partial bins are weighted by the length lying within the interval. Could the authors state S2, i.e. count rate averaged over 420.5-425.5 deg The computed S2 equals 2.24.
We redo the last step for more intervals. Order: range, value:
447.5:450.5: 6.44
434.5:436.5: 5.25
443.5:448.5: 6.44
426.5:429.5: 3.53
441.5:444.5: 6.4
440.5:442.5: 6.34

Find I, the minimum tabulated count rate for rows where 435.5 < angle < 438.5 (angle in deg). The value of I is 5.275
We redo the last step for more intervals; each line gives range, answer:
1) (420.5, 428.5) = 2.099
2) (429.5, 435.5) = 4.023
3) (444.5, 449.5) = 6.1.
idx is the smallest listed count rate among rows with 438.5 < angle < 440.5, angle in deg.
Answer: 5.903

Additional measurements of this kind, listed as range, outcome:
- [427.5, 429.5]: 3.713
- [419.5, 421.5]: 2.233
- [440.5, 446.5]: 6.211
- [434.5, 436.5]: 5.223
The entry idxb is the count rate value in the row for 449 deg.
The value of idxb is 6.1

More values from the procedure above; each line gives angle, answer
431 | 4.205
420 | 2.233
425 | 2.451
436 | 5.275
